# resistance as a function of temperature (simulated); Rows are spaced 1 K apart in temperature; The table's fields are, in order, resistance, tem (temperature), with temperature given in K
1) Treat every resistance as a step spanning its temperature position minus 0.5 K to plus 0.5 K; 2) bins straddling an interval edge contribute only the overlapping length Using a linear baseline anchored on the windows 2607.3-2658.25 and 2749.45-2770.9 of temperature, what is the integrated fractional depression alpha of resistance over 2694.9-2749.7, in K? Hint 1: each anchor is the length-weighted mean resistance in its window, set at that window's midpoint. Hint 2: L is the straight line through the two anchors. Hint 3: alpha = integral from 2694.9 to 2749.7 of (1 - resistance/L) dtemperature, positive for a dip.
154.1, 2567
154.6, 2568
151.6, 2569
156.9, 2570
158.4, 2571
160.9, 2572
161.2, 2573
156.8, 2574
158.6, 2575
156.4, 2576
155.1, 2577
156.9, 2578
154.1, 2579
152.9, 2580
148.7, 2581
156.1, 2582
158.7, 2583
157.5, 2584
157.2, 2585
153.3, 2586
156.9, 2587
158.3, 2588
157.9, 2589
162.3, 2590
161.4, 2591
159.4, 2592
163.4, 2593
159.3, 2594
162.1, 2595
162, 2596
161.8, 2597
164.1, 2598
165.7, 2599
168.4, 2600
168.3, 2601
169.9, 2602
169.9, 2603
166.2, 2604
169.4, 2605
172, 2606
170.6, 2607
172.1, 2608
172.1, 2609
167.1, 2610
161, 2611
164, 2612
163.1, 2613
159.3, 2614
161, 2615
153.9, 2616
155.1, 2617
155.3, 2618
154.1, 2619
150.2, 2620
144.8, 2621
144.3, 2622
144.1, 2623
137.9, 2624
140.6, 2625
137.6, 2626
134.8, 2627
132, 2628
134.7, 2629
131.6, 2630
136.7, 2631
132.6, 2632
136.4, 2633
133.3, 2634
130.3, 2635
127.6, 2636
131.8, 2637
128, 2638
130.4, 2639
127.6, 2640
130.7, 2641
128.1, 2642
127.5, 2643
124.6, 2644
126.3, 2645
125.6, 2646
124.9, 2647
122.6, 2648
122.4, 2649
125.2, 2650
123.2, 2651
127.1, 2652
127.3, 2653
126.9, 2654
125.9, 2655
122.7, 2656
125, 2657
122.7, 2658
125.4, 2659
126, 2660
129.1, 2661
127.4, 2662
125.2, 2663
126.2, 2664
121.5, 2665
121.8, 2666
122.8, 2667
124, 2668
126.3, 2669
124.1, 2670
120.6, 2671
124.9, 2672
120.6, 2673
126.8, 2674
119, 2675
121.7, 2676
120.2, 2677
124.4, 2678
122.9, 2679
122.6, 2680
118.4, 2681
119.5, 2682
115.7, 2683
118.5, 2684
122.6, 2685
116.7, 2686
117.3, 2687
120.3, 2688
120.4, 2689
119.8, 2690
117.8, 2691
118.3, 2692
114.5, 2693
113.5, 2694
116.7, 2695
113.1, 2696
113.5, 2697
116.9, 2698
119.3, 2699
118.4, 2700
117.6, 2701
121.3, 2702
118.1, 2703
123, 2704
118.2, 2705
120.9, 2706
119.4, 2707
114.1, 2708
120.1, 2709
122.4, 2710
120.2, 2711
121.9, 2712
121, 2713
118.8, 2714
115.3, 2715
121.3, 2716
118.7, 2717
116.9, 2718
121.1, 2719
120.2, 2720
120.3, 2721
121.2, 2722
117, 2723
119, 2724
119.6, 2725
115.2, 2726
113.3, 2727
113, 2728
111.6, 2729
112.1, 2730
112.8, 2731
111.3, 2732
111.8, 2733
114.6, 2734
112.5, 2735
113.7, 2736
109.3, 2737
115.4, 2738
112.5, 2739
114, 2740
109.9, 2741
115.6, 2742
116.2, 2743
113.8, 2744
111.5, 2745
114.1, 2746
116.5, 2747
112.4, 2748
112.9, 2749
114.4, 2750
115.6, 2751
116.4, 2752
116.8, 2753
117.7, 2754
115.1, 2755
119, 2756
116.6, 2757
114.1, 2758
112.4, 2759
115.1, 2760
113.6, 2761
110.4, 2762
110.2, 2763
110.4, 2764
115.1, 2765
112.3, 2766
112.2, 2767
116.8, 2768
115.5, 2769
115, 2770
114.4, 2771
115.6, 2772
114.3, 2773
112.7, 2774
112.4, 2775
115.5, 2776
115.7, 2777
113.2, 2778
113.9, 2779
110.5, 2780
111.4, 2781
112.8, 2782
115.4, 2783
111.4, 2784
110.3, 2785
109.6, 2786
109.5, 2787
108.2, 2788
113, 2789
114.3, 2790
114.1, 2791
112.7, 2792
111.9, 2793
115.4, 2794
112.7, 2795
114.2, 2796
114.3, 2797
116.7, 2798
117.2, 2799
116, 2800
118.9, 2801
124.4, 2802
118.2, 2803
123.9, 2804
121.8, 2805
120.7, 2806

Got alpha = 2.34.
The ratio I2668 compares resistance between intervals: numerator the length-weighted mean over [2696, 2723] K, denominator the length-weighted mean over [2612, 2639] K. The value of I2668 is 0.8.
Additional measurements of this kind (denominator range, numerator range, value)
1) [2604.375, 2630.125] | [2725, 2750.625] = 0.74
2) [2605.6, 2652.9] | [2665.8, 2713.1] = 0.85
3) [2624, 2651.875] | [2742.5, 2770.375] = 0.88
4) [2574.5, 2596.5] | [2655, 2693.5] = 0.77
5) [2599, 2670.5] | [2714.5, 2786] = 0.82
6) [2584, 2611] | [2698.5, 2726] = 0.73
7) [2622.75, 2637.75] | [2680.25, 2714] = 0.88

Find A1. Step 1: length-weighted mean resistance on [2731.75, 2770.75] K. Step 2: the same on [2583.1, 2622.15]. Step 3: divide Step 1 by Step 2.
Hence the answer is 0.71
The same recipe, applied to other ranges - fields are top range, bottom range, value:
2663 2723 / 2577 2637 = 0.78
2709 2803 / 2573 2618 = 0.71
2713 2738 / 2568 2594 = 0.74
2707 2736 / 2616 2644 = 0.85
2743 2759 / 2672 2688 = 0.95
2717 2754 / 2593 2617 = 0.70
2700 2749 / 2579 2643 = 0.77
